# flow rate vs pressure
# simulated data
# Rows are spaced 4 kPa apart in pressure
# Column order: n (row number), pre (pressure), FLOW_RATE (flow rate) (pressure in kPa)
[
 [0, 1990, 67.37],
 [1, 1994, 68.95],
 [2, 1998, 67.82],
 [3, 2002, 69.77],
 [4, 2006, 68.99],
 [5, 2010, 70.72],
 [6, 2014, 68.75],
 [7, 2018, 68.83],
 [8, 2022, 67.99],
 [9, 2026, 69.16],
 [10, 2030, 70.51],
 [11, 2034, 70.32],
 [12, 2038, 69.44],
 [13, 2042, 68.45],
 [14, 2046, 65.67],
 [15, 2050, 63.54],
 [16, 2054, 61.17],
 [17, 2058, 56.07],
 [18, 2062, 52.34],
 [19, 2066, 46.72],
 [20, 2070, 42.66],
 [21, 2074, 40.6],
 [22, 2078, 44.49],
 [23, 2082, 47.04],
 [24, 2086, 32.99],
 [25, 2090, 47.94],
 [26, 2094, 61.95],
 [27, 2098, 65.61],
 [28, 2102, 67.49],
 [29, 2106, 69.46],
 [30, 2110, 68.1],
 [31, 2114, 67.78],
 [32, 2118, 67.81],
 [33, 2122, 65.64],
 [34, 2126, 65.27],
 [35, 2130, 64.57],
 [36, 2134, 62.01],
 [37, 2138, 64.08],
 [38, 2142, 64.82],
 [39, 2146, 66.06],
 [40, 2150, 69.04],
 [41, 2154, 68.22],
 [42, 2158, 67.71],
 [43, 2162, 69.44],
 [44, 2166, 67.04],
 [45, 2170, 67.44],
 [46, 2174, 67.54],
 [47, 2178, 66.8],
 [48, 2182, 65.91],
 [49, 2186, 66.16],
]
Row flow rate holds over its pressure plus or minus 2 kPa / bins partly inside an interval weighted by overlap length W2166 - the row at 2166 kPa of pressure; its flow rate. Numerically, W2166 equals 67.04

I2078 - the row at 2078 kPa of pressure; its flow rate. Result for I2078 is 44.49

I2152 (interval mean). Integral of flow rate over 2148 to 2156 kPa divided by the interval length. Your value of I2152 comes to 68.6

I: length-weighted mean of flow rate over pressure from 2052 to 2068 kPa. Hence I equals 54.1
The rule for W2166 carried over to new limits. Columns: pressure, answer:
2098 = 65.61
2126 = 65.27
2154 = 68.22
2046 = 65.67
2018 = 68.83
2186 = 66.16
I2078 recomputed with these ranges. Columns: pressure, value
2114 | 67.78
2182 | 65.91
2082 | 47.04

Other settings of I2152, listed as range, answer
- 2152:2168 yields 68.1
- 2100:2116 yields 68.2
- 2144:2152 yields 67.6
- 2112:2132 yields 66.2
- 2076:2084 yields 45.8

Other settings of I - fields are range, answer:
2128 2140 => 63.6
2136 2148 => 65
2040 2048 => 67.1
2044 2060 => 61.6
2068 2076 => 41.6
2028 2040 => 70.1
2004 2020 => 69.3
